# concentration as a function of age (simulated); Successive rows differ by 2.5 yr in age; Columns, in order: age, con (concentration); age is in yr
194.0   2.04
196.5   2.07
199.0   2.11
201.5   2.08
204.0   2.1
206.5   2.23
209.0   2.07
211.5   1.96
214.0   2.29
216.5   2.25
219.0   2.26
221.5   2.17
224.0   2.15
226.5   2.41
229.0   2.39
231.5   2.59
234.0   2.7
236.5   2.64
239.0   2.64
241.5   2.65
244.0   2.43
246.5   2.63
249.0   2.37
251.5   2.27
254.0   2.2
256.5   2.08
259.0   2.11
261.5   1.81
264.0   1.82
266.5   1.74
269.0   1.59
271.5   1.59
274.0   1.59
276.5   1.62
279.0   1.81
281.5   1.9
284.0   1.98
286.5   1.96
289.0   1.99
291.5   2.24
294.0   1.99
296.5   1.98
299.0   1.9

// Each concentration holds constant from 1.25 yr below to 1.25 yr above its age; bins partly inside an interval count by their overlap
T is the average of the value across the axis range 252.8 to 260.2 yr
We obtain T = 2.13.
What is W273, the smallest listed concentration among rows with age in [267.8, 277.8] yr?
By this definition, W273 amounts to 1.59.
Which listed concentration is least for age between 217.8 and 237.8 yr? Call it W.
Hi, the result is 2.15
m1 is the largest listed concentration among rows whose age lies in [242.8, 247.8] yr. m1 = 2.63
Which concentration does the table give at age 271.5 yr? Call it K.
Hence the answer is 1.59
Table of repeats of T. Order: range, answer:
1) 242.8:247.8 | 2.53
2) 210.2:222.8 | 2.19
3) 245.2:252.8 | 2.42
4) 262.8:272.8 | 1.68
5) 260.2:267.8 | 1.79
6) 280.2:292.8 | 2.01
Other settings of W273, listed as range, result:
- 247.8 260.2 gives 2.08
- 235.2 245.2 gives 2.43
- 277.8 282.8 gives 1.81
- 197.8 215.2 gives 1.96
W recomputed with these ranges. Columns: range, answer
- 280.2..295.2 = 1.9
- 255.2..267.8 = 1.74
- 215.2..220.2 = 2.25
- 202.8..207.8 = 2.1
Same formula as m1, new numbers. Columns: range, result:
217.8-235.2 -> 2.7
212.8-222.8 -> 2.29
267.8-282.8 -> 1.9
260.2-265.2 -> 1.82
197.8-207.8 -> 2.23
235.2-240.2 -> 2.64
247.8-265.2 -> 2.37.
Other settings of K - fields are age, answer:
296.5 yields 1.98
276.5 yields 1.62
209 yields 2.07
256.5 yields 2.08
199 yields 2.11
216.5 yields 2.25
